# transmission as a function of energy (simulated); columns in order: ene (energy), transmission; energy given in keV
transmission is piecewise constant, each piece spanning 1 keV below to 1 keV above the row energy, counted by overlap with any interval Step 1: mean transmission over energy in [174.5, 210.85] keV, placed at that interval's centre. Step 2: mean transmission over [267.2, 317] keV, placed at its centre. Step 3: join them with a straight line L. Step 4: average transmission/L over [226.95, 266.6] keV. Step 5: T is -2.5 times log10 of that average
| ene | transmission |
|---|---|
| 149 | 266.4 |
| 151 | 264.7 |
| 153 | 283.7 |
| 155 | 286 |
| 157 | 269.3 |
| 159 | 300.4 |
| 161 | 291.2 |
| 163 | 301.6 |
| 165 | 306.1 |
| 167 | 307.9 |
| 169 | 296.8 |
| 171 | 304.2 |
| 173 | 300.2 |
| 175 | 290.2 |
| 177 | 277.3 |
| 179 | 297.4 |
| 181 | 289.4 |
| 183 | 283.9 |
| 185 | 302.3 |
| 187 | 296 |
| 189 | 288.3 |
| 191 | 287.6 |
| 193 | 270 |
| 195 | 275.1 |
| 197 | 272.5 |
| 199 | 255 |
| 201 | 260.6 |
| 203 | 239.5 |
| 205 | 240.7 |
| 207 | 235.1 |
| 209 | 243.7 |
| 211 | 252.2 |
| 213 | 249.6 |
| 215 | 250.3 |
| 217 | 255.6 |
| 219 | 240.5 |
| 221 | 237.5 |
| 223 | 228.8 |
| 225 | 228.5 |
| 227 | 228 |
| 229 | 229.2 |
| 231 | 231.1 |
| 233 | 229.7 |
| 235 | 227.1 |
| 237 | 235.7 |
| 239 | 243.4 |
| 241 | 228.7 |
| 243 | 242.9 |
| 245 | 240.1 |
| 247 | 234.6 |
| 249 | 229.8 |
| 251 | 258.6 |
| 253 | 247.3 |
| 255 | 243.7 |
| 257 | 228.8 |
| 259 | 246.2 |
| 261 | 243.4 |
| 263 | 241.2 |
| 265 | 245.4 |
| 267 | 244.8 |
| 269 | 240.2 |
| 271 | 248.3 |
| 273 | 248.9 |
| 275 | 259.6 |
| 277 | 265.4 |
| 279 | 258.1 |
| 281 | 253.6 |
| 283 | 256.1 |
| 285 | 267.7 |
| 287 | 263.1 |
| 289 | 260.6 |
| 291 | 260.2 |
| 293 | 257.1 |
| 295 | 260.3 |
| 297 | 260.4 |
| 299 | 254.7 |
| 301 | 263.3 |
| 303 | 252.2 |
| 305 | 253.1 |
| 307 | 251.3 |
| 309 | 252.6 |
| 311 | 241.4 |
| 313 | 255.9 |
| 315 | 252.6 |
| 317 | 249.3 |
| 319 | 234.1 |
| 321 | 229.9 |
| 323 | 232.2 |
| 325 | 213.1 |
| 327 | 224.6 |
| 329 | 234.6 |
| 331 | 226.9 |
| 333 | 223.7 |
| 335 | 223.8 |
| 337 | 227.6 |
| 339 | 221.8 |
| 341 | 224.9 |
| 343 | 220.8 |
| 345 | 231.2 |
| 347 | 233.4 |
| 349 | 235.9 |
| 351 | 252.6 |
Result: 0.107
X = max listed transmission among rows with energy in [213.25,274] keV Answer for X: 258.6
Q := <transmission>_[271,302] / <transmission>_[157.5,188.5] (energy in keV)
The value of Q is 0.9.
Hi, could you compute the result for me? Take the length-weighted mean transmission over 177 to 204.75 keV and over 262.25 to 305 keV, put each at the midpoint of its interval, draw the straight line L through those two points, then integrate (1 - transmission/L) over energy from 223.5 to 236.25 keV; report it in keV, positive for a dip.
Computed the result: 1.9 keV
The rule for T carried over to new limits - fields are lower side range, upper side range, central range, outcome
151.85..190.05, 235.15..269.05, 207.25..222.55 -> 0.08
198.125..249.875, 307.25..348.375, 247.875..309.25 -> -0.07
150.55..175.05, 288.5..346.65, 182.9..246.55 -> 0.11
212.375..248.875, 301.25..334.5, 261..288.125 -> -0.07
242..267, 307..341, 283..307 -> -0.09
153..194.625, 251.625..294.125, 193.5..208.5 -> 0.11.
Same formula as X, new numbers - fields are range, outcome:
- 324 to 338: 234.6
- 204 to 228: 255.6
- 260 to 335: 267.7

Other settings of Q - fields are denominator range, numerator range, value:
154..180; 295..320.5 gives 0.85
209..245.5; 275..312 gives 1.08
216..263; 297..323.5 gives 1.05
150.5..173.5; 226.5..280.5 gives 0.82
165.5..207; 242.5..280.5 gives 0.87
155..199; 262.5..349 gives 0.84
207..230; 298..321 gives 1.04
